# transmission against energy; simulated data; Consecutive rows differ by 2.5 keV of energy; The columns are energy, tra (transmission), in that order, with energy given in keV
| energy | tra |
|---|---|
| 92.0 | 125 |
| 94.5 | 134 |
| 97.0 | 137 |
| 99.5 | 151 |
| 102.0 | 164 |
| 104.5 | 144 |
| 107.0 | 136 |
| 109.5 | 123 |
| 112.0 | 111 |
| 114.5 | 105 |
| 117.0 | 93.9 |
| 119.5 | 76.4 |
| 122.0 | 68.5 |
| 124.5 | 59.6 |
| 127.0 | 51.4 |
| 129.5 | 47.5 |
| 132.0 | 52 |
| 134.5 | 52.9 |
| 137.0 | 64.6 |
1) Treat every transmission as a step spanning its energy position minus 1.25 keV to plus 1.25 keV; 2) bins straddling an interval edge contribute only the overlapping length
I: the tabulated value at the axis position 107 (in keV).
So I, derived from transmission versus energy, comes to 136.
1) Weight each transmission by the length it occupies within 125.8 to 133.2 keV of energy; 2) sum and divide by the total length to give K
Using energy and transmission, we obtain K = 50.3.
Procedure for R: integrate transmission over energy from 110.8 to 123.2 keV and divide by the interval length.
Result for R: 91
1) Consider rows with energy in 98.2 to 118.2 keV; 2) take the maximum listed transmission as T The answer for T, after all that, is 164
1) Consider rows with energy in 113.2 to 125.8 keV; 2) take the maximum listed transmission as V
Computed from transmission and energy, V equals 105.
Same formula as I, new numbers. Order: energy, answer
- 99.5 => 151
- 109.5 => 123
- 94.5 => 134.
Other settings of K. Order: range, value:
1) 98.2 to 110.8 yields 143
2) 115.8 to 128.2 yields 69.9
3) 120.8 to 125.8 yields 63.9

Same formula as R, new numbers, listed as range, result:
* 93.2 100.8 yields 141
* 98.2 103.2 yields 157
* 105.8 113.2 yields 123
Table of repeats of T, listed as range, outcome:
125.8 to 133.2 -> 52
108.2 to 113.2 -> 123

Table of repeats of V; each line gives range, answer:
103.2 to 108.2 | 144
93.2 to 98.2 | 137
